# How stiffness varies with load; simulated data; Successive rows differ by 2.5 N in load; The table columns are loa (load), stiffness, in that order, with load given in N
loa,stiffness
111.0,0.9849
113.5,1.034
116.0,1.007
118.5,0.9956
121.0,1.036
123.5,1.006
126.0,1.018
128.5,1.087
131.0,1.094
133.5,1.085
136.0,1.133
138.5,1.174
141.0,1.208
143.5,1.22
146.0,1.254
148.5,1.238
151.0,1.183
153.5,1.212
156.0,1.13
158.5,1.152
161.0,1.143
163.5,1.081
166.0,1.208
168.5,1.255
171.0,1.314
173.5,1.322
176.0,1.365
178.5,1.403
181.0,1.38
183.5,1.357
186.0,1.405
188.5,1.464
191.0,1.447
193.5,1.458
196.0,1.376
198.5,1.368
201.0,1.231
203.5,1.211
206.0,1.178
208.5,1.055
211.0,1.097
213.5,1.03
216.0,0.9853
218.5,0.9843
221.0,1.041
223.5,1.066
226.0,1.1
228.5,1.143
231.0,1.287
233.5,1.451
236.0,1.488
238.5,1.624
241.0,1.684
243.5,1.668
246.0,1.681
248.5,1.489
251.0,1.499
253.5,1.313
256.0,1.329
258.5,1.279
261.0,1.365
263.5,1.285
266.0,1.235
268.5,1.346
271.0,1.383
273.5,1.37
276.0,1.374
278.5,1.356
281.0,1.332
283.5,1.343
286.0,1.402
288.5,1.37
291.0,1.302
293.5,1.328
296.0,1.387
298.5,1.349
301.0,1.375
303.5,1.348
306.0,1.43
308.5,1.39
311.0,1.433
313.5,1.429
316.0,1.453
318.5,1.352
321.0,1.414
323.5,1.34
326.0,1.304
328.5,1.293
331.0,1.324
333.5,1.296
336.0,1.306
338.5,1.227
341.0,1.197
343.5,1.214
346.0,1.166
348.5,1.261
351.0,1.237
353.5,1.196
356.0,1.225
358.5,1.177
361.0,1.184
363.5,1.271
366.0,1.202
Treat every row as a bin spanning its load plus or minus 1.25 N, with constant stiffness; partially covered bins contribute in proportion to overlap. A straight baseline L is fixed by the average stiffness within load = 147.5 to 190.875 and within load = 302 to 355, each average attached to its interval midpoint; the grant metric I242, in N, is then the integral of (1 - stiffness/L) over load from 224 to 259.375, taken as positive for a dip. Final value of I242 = -3.6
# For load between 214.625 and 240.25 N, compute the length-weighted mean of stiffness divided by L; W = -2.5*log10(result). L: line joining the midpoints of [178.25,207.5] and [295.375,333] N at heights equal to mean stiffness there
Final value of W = 0.11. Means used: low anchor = 1.35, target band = 1.23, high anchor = 1.37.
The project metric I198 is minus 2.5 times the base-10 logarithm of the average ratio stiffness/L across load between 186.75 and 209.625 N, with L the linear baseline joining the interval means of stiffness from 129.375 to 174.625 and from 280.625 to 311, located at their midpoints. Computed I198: -0.06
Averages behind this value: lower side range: 1.19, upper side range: 1.37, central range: 1.31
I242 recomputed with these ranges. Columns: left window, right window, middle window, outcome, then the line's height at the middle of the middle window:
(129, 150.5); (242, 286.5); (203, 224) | 3.8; 1.3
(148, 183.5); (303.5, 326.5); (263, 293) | 0.3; 1.36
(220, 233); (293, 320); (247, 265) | -1.9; 1.24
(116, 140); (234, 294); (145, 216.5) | -3.3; 1.2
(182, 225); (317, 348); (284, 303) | -1.4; 1.27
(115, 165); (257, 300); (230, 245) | -3.1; 1.28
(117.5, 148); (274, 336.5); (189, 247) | -2.5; 1.24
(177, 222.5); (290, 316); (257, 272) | 0.2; 1.33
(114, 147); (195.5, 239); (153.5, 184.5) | -3.1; 1.14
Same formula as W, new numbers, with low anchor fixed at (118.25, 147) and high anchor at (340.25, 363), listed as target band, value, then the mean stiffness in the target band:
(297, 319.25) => -0.174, 1.4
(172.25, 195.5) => -0.228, 1.4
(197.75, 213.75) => -0.024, 1.17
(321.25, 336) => -0.103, 1.32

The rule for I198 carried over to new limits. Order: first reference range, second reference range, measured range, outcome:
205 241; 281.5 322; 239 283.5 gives -0.10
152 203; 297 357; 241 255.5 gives -0.17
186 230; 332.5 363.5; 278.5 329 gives -0.13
